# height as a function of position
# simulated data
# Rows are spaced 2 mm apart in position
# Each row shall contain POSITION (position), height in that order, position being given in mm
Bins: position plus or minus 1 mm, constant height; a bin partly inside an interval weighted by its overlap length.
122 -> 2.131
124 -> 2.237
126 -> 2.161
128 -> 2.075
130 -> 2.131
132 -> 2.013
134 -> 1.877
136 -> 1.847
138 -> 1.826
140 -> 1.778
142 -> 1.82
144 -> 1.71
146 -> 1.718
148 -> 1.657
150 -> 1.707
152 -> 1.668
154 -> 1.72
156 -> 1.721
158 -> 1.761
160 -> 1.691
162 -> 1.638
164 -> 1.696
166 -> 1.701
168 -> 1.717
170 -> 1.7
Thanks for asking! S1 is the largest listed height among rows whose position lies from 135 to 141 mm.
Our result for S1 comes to 1.847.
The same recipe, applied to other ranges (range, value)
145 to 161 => 1.761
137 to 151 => 1.826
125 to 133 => 2.161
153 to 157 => 1.721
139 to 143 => 1.82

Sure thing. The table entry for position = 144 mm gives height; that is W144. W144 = 1.71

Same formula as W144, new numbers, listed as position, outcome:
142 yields 1.82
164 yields 1.696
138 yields 1.826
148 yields 1.657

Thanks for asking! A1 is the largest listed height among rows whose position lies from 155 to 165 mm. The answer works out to 1.761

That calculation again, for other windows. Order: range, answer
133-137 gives 1.877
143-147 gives 1.718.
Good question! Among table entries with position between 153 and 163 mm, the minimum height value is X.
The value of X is 1.638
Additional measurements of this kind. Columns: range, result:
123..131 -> 2.075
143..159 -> 1.657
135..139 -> 1.826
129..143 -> 1.778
